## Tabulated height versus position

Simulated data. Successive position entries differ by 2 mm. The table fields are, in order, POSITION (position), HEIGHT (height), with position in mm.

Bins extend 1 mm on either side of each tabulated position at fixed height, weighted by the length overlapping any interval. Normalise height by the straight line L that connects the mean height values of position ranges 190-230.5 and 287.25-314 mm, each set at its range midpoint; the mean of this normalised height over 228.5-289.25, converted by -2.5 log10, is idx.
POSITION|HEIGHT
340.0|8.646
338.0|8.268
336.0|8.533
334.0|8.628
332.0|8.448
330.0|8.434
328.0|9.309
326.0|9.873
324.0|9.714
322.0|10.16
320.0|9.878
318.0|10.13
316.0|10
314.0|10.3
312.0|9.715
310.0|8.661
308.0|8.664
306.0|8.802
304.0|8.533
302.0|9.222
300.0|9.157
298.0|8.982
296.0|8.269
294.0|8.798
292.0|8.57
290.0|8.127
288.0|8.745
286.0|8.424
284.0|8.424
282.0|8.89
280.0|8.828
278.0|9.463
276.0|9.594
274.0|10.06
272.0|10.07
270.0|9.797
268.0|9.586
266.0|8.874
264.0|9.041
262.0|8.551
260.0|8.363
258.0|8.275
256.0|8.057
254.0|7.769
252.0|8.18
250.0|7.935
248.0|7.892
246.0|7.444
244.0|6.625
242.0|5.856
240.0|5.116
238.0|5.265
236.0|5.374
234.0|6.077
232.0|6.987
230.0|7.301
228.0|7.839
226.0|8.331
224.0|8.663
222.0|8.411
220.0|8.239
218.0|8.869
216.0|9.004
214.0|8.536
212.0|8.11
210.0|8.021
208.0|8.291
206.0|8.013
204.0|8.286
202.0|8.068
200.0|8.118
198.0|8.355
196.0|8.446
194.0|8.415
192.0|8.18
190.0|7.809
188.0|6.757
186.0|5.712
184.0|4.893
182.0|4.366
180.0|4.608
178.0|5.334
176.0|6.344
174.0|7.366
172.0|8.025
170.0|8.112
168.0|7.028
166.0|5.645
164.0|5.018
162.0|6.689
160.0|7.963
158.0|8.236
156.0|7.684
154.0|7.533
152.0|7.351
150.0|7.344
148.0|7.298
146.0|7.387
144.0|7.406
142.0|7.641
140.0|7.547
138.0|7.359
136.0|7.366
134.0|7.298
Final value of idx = 0.074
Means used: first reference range 8.28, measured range 8.03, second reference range 8.84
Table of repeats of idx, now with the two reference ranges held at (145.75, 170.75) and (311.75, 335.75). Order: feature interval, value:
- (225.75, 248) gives 0.251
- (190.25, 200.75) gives -0.079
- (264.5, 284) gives -0.071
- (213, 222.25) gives -0.082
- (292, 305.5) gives 0.042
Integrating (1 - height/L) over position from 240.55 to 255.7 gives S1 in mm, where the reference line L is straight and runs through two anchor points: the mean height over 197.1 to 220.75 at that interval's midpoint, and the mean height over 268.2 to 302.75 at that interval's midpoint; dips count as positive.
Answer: 2.34 mm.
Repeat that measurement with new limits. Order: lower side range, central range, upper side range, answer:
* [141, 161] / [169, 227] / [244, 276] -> 3.4 mm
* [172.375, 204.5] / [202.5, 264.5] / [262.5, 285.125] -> 3.5 mm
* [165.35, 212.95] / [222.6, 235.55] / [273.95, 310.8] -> 0.6 mm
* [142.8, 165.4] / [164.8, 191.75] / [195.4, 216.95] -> 4.8 mm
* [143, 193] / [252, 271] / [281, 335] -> -0.8 mm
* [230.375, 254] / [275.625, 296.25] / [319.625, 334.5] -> -1.8 mm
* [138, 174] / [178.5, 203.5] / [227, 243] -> -0.6 mm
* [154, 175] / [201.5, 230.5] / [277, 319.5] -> -1.5 mm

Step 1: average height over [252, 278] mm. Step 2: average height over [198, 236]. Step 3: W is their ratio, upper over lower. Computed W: 1.12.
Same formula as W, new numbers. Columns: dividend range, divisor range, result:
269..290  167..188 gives 1.48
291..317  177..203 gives 1.32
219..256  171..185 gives 1.23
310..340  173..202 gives 1.37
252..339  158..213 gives 1.26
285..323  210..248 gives 1.24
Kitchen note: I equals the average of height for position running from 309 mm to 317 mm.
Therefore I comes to 9.67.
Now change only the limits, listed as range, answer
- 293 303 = 8.89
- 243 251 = 7.47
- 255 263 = 8.31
